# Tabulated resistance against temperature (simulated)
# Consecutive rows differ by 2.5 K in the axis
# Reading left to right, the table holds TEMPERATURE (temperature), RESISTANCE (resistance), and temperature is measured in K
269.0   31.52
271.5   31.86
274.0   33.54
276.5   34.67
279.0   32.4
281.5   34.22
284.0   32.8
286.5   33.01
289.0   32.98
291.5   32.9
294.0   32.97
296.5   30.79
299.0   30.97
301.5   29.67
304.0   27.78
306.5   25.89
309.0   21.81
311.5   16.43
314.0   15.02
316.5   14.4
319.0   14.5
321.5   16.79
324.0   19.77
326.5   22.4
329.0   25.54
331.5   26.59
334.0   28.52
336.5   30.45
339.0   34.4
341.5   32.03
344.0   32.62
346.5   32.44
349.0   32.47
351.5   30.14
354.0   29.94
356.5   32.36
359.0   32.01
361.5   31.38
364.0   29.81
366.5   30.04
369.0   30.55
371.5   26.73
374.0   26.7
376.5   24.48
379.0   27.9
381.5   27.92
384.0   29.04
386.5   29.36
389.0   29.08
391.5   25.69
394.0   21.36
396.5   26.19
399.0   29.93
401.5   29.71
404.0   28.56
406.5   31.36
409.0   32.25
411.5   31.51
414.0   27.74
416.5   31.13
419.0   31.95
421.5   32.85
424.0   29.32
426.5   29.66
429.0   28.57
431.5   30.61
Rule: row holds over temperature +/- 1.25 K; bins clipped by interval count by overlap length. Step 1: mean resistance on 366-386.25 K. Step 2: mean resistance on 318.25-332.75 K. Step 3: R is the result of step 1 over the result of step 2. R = 1.3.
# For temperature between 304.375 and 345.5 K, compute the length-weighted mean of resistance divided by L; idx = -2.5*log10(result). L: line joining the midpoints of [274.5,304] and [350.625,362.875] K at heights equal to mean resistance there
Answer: 0.31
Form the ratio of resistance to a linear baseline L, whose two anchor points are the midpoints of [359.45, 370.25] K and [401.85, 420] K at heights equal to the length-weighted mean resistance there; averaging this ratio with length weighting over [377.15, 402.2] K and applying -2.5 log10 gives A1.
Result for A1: 0.12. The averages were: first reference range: 30.6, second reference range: 30.6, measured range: 27.5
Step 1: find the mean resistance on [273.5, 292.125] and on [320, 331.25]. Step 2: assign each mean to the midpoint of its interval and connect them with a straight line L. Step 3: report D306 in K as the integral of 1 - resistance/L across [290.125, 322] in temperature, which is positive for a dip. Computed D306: 3.9 K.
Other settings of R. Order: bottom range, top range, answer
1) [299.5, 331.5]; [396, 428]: 1.42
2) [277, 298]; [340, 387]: 0.91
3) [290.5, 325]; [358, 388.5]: 1.23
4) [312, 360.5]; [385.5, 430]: 1.11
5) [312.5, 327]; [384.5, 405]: 1.63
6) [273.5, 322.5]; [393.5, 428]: 1.09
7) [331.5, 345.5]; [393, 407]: 0.89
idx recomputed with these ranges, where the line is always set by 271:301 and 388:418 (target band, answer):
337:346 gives -0.066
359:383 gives 0.046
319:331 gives 0.447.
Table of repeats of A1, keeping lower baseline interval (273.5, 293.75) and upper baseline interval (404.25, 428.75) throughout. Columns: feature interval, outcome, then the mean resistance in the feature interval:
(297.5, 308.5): 0.17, 28.2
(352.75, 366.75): 0.03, 31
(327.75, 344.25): 0.08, 29.9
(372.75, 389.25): 0.13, 27.7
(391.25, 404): 0.16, 26.8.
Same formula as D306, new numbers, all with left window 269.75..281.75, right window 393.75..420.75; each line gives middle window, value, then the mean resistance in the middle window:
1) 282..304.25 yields 0.63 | 31.8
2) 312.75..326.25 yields 6.51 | 16.6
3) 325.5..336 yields 1.82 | 26.2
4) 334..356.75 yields -0.27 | 31.7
